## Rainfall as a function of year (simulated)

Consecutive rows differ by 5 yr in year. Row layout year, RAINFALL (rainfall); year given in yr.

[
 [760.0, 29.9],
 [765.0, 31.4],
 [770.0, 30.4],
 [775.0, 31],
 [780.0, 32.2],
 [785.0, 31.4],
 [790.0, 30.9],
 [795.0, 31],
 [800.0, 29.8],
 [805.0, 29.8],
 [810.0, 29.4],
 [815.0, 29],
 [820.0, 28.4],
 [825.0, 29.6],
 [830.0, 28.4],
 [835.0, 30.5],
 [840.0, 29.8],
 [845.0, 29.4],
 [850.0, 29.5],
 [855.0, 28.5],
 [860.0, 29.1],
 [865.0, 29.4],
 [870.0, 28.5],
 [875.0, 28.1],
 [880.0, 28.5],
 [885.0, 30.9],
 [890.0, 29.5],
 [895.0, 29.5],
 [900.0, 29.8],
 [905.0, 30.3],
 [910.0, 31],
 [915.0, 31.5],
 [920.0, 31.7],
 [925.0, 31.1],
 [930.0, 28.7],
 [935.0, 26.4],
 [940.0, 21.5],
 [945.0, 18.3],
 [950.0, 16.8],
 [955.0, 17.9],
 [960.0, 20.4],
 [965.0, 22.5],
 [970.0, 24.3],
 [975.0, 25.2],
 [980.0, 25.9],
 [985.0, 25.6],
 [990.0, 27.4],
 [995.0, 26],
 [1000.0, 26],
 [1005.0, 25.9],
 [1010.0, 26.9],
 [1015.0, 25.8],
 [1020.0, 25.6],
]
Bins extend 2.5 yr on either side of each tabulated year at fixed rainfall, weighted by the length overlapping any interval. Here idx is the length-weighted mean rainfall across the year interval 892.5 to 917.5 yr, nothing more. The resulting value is 30.4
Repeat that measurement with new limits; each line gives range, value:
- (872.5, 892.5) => 29.2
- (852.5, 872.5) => 28.9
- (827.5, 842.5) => 29.6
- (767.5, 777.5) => 30.7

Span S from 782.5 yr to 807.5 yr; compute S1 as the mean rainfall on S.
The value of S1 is 30.6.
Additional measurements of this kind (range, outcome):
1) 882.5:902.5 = 29.9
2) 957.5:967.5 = 21.4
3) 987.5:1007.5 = 26.3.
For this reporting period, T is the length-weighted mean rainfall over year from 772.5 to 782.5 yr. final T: 31.6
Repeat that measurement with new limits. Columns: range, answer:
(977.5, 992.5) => 26.3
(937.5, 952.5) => 18.9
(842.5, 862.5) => 29.1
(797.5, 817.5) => 29.5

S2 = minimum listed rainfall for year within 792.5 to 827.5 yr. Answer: 28.4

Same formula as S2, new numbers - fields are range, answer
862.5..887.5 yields 28.1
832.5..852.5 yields 29.4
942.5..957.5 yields 16.8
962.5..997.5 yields 22.5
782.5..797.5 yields 30.9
